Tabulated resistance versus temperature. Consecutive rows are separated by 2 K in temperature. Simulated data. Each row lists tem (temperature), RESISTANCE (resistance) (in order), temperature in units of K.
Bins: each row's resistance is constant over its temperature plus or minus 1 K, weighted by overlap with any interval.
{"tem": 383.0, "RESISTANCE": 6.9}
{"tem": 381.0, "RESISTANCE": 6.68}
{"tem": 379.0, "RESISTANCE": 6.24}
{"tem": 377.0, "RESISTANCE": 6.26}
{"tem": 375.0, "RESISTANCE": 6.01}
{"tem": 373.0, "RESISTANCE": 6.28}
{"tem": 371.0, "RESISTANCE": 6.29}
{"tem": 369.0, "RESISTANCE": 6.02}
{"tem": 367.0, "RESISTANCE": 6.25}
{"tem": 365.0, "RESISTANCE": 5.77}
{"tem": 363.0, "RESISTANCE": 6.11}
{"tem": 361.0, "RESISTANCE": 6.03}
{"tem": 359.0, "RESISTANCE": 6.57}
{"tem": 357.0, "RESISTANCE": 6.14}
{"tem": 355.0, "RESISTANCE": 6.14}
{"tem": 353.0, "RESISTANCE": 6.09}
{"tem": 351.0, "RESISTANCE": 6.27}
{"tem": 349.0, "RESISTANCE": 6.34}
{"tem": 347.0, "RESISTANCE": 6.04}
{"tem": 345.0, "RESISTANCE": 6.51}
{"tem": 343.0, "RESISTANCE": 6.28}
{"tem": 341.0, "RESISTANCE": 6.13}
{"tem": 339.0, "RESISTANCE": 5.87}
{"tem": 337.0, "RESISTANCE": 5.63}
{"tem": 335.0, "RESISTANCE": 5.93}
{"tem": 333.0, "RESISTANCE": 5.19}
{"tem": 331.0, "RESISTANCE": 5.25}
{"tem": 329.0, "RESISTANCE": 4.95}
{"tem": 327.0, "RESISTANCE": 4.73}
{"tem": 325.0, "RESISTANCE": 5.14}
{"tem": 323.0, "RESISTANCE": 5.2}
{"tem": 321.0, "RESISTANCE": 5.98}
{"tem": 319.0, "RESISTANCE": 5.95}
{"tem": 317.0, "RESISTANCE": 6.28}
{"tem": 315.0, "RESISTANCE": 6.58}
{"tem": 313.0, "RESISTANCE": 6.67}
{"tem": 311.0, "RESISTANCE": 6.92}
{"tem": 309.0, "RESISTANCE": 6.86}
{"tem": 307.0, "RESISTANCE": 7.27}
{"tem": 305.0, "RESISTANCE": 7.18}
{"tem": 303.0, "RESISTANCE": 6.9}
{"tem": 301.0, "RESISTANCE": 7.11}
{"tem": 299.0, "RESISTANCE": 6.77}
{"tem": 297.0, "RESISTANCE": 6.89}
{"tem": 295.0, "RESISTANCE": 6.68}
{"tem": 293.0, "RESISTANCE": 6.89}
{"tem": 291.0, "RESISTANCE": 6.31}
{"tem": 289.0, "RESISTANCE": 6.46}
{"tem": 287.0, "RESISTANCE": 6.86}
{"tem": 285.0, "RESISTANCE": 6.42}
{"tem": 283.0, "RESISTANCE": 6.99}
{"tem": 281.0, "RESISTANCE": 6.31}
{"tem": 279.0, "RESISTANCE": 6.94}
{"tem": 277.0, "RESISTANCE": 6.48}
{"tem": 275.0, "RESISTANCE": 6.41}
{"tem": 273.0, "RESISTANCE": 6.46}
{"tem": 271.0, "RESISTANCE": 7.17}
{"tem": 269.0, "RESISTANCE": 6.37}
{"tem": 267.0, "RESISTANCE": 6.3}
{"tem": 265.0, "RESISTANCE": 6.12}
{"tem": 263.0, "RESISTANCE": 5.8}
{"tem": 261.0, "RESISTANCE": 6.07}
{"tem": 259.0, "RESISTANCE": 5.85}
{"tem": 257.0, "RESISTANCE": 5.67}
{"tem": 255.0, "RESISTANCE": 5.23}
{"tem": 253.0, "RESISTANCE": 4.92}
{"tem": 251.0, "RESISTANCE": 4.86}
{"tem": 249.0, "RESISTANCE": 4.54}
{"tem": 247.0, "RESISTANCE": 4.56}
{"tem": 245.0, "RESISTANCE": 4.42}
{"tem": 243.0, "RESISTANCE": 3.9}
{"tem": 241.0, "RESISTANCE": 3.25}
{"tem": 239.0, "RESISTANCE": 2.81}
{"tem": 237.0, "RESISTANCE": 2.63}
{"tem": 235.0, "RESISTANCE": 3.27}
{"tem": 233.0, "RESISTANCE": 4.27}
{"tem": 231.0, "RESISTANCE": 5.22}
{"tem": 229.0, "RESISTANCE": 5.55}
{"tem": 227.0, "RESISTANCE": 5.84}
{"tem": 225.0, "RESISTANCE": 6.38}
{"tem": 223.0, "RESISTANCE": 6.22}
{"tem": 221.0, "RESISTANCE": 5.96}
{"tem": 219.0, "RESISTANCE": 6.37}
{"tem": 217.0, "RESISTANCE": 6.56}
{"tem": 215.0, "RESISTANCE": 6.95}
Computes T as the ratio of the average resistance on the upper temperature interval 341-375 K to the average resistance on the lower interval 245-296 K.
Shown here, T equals 1.0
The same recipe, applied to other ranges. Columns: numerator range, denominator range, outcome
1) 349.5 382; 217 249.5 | 1.30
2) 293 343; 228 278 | 1.21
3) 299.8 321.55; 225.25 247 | 1.59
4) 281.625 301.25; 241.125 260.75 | 1.38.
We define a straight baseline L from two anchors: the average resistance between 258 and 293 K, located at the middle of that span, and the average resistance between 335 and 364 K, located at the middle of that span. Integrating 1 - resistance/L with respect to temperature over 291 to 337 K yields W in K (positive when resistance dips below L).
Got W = 0.5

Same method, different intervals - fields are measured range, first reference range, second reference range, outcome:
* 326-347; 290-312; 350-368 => 2.5 K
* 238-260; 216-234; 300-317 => 5.7 K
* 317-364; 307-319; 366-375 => 4.2 K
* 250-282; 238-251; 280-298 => -4.8 K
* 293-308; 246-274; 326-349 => -3.3 K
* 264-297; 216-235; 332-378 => -4.1 K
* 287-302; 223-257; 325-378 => -4.3 K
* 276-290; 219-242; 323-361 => -3.7 K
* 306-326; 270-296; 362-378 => 0.5 K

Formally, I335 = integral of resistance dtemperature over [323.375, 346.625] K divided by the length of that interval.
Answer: 5.6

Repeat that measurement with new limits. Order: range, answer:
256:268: 5.97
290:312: 6.89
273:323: 6.64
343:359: 6.24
